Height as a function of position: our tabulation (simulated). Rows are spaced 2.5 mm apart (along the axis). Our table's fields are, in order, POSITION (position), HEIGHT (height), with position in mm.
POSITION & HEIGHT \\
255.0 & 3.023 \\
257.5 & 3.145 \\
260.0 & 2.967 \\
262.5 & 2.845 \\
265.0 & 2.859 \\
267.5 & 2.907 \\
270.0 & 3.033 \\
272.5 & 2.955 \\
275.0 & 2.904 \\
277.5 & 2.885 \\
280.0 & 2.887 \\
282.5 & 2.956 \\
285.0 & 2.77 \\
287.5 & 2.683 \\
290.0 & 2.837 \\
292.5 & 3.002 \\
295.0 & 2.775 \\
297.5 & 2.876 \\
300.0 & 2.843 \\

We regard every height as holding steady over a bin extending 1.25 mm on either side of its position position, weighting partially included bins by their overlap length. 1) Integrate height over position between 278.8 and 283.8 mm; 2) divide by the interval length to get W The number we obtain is 2.92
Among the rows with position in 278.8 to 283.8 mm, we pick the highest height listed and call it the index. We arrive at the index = 2.956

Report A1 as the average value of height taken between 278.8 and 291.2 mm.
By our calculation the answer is 2.83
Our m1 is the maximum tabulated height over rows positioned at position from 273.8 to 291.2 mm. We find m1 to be 2.956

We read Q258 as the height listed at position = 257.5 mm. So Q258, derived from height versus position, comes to 3.145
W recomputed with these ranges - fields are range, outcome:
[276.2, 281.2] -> 2.89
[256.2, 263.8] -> 2.99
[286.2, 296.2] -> 2.82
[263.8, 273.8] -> 2.94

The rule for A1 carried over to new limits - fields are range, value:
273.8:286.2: 2.88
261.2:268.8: 2.87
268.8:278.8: 2.94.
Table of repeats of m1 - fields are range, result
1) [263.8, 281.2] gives 3.033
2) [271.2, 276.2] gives 2.955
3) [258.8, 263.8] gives 2.967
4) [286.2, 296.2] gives 3.002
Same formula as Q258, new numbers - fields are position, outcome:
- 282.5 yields 2.956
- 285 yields 2.77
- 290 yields 2.837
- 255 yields 3.023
